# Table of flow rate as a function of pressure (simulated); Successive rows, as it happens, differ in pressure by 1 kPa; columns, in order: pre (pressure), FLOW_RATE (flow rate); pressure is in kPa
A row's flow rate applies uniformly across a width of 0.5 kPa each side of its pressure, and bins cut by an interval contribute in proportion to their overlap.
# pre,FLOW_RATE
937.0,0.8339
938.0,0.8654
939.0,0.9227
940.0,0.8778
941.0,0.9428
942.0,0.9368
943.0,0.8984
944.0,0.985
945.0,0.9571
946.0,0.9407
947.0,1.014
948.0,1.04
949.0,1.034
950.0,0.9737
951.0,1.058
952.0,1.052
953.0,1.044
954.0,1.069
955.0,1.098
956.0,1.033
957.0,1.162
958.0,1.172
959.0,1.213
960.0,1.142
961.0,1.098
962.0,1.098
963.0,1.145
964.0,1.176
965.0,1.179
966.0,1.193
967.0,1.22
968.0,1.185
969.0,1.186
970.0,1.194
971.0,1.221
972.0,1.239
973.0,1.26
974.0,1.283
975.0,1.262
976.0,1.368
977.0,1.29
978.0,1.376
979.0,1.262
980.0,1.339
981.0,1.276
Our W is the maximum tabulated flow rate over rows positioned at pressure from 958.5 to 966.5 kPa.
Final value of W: 1.213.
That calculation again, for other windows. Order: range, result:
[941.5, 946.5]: 0.985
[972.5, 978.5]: 1.376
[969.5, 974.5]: 1.283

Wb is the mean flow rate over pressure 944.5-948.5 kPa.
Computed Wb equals 0.988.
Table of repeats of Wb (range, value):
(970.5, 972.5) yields 1.23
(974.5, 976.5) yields 1.31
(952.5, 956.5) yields 1.06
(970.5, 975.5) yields 1.25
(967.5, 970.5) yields 1.19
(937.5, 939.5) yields 0.894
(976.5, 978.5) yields 1.33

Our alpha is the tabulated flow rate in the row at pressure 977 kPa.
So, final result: 1.29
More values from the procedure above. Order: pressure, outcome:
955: 1.098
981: 1.276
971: 1.221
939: 0.9227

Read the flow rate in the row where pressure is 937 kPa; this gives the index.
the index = 0.8339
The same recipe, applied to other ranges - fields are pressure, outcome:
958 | 1.172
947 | 1.014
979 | 1.262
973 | 1.26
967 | 1.22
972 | 1.239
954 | 1.069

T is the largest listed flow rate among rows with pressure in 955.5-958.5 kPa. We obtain 1.172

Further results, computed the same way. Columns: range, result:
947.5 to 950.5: 1.04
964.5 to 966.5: 1.193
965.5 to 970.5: 1.22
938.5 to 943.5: 0.9428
